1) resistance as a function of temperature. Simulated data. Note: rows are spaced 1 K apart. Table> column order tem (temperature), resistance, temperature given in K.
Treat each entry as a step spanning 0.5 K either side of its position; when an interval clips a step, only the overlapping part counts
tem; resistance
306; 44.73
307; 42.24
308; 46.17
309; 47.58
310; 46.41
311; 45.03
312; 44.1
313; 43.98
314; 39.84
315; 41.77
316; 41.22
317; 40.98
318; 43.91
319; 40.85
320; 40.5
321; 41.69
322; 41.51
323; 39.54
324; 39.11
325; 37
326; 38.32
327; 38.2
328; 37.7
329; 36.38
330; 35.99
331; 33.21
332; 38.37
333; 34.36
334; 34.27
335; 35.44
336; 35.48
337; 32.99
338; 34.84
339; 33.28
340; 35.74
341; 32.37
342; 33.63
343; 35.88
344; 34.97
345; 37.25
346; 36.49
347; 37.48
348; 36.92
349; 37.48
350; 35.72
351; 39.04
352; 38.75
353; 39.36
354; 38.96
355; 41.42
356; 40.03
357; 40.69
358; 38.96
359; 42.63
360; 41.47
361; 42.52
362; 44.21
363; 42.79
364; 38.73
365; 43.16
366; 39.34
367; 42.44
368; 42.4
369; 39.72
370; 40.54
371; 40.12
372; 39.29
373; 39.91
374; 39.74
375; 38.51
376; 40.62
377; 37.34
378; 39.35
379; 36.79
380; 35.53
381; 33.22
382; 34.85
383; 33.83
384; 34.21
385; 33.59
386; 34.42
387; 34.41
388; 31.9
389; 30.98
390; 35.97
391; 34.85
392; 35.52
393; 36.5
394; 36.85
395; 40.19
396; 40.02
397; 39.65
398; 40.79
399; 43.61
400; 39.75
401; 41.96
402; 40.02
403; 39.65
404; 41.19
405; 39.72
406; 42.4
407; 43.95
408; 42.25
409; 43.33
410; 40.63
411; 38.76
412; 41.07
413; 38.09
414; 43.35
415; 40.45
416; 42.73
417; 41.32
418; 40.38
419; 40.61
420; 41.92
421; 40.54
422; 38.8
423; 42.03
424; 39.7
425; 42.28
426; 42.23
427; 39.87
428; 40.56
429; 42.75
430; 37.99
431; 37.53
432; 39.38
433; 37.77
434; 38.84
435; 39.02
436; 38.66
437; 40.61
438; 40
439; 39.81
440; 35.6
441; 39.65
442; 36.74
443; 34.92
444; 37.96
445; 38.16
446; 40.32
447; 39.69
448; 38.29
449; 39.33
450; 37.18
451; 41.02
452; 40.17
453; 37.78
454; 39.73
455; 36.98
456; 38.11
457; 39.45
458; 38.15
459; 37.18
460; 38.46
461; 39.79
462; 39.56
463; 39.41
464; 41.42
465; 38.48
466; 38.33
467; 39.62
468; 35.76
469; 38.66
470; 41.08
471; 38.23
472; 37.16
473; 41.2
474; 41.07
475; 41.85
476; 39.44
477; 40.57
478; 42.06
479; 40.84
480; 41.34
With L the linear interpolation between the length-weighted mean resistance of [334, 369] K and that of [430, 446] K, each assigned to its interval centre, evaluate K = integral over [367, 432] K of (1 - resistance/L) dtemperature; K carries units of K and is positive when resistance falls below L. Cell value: -1.4 K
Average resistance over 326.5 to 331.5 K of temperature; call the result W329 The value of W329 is 36.3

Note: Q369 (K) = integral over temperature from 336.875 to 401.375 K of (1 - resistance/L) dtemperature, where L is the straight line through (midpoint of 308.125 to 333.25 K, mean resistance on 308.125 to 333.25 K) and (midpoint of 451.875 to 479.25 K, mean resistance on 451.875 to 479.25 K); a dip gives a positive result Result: 3.4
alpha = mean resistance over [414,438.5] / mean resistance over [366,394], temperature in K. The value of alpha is 1.09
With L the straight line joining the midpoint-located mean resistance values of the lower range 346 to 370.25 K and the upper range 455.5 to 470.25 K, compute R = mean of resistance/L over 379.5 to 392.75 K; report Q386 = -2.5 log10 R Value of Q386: 0.17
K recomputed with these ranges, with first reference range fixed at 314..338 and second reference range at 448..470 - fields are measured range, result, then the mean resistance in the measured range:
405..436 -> -1.6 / 40.6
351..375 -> -1.4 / 40.7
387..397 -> 0.7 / 36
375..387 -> 0.8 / 35.9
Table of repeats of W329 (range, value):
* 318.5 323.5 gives 40.8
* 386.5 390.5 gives 33.3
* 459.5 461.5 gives 39.1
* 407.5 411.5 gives 41.2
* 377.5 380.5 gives 37.2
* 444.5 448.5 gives 39.1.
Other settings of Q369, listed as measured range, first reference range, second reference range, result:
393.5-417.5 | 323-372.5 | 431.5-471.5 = -1.5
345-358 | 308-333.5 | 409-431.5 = 0.6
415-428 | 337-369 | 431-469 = -0.8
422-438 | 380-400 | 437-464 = -0.9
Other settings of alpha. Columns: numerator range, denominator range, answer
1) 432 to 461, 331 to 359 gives 1.05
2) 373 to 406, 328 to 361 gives 1.01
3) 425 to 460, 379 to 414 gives 1.02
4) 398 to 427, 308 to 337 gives 1.04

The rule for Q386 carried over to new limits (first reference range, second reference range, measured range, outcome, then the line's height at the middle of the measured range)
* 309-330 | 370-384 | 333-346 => 0.15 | 39.8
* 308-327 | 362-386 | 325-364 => 0.08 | 40.3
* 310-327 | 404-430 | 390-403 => 0.06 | 41.2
